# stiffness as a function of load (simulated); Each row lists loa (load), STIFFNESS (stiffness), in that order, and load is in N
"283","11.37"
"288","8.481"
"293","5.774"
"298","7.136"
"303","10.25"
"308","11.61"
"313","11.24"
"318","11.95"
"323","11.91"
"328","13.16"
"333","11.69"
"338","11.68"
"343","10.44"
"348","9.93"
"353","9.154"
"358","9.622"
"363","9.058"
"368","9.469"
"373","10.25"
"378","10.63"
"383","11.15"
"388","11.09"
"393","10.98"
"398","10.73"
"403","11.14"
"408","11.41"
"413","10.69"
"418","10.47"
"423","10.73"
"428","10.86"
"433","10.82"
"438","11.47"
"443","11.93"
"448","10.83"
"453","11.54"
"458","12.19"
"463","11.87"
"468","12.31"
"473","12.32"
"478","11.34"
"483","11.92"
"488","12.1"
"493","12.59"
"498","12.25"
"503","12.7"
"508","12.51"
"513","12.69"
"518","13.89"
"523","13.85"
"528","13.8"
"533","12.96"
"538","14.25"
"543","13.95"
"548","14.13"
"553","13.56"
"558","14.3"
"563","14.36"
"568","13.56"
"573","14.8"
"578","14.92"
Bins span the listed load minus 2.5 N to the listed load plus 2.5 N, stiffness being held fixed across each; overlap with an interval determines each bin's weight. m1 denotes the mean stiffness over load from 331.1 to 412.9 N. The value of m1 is 10.5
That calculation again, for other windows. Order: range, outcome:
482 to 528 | 12.8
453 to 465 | 11.9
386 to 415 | 11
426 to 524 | 12.1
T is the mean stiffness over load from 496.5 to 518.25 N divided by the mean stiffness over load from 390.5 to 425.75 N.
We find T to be 1.17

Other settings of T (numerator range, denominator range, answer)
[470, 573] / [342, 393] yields 1.30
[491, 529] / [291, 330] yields 1.25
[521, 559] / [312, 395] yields 1.28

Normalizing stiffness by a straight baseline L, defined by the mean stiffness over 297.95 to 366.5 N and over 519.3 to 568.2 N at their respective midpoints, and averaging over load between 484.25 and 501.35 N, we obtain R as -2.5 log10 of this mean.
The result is 0.07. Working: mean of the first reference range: 10.7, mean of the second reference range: 13.9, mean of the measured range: 12.3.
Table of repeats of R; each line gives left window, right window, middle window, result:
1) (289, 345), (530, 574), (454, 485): 0.07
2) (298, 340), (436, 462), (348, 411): 0.11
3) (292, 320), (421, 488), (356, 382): 0.07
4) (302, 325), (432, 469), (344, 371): 0.21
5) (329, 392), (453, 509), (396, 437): 0.03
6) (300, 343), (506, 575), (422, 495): 0.11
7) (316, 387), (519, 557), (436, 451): 0.08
